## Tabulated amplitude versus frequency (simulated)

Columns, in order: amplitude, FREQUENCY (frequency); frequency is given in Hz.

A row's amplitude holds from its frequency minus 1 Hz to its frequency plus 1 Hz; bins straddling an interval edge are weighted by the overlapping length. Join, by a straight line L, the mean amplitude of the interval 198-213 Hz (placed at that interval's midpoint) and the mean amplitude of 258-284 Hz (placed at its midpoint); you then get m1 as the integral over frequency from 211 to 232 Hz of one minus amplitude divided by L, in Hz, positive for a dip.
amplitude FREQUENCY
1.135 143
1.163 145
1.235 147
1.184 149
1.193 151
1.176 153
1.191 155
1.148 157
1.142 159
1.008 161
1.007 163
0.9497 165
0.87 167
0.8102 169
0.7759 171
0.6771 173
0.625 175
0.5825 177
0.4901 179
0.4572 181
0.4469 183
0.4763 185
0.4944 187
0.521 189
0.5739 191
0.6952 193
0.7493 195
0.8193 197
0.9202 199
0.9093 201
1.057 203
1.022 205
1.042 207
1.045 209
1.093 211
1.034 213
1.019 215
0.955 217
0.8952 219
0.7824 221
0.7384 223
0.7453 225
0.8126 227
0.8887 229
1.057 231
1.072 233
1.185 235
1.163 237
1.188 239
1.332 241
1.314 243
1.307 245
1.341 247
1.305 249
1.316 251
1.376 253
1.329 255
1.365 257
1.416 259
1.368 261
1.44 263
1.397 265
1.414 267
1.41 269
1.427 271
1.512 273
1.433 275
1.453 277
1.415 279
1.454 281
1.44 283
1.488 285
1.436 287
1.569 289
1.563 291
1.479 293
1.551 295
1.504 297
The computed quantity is 4.0 Hz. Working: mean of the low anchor 1.01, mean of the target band 0.902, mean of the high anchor 1.43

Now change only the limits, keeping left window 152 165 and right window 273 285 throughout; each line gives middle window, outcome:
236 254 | 0.76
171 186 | 7.83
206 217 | 1.89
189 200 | 4.33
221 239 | 4.79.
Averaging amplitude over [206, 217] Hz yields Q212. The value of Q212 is 1.04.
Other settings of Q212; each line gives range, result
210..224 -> 0.931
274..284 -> 1.44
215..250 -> 1.06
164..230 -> 0.787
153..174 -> 0.968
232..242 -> 1.19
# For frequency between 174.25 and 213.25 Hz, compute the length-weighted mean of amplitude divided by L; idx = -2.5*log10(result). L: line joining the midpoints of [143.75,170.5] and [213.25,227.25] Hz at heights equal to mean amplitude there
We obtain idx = 0.25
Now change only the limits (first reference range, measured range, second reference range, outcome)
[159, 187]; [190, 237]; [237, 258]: 0.12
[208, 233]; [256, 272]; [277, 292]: -0.08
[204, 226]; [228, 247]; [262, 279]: -0.03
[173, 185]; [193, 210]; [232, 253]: -0.18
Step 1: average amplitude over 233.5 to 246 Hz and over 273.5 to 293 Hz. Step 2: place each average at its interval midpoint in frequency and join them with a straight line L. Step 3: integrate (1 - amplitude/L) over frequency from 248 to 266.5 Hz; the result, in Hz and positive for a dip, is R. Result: -0.5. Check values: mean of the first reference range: 1.24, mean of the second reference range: 1.47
